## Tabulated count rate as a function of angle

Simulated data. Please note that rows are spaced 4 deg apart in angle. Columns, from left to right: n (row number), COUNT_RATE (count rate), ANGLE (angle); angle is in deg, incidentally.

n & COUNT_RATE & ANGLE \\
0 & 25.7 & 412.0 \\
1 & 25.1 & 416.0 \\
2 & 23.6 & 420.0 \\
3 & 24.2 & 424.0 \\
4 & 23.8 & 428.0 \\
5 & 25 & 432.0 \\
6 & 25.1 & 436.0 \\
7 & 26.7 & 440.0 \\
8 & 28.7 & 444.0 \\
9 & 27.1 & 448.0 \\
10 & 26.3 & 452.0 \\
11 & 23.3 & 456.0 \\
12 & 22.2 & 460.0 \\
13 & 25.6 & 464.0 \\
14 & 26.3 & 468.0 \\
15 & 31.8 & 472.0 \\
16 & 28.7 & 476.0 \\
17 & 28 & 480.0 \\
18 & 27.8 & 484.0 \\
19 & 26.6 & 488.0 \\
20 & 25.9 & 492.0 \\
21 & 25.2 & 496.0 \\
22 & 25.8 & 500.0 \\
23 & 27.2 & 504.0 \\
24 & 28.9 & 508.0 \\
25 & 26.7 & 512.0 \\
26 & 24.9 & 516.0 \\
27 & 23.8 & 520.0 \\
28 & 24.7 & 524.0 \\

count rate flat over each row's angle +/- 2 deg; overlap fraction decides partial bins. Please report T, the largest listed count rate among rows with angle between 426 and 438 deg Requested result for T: 25.1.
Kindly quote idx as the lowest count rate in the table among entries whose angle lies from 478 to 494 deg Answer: 25.9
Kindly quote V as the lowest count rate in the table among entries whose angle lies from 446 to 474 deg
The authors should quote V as 22.2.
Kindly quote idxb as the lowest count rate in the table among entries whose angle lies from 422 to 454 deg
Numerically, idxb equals 23.8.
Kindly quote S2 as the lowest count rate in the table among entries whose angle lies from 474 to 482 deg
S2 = 28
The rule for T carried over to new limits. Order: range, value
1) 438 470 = 28.7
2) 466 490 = 31.8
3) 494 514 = 28.9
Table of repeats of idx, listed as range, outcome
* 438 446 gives 26.7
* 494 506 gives 25.2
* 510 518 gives 24.9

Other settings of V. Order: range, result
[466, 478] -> 26.3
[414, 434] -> 23.6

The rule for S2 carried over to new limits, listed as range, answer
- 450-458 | 23.3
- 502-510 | 27.2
